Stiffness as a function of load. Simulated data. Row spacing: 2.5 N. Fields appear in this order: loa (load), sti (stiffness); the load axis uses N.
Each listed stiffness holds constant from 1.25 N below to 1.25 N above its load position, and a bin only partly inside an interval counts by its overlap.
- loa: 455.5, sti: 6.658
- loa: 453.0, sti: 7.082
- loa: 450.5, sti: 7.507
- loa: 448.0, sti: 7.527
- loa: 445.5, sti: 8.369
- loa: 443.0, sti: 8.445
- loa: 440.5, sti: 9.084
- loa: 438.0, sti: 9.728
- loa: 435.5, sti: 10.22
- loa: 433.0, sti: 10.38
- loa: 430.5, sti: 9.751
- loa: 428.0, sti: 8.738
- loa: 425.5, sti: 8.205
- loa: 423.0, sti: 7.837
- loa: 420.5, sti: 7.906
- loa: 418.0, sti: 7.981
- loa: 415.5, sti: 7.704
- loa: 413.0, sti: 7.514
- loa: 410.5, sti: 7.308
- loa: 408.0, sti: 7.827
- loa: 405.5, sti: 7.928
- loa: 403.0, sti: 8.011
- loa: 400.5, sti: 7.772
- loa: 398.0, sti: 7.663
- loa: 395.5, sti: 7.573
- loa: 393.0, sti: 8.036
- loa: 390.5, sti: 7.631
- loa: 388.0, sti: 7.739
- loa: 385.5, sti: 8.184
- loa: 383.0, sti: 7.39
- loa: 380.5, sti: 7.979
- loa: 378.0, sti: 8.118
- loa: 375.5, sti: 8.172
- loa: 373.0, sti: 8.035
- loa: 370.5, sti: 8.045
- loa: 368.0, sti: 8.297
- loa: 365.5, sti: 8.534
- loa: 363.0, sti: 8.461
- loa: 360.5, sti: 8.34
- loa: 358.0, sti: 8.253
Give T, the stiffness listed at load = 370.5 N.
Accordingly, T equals 8.045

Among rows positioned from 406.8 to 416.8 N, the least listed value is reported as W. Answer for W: 7.308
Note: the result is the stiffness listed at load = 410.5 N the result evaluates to 7.308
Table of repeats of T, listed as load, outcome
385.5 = 8.184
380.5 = 7.979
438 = 9.728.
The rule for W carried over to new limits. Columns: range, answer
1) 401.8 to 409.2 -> 7.827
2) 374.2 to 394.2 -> 7.39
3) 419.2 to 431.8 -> 7.837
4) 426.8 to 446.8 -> 8.369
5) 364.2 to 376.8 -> 8.035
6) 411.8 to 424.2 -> 7.514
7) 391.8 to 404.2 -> 7.573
